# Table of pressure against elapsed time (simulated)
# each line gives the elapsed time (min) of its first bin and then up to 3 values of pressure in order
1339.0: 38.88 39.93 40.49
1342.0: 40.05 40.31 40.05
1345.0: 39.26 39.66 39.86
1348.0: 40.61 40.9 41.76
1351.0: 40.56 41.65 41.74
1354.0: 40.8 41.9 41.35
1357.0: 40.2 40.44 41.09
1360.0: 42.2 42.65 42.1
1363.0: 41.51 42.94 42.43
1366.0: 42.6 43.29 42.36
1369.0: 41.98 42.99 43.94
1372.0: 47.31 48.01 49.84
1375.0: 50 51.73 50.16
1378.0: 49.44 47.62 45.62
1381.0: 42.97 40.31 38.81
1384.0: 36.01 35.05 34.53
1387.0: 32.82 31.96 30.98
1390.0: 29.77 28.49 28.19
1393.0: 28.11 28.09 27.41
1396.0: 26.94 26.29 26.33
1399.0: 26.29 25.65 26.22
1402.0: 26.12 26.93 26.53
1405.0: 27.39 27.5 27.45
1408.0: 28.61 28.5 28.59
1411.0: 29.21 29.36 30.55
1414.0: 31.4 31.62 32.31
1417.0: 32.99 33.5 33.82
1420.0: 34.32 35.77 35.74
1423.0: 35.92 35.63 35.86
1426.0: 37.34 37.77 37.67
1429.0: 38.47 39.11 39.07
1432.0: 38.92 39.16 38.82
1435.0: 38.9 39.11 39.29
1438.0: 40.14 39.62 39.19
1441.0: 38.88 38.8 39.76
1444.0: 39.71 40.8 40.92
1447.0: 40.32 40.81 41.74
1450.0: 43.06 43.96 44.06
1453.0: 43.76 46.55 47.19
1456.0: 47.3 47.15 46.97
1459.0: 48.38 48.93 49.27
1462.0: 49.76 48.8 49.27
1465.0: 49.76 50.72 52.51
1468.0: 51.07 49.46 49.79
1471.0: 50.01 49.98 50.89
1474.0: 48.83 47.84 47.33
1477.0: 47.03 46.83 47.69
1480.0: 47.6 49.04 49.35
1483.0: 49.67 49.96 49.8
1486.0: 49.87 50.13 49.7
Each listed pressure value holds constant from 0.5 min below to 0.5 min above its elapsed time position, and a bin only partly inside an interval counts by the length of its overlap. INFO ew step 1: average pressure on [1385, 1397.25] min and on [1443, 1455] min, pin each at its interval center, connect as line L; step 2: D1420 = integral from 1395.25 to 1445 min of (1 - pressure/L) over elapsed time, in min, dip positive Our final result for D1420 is 3.7 min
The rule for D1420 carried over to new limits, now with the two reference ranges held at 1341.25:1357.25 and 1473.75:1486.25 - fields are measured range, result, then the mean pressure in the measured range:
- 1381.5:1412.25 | 9.9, 29.5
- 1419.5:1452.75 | 4.9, 39.1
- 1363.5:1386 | -1.0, 44.1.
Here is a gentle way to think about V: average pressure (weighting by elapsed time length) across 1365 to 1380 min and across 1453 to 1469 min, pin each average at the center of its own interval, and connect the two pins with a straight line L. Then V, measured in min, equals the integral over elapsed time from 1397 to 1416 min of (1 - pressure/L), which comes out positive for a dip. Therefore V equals 7.7 min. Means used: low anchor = 46.4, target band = 28.1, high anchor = 48.8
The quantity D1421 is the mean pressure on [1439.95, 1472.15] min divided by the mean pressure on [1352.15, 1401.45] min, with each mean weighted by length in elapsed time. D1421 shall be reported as 1.19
